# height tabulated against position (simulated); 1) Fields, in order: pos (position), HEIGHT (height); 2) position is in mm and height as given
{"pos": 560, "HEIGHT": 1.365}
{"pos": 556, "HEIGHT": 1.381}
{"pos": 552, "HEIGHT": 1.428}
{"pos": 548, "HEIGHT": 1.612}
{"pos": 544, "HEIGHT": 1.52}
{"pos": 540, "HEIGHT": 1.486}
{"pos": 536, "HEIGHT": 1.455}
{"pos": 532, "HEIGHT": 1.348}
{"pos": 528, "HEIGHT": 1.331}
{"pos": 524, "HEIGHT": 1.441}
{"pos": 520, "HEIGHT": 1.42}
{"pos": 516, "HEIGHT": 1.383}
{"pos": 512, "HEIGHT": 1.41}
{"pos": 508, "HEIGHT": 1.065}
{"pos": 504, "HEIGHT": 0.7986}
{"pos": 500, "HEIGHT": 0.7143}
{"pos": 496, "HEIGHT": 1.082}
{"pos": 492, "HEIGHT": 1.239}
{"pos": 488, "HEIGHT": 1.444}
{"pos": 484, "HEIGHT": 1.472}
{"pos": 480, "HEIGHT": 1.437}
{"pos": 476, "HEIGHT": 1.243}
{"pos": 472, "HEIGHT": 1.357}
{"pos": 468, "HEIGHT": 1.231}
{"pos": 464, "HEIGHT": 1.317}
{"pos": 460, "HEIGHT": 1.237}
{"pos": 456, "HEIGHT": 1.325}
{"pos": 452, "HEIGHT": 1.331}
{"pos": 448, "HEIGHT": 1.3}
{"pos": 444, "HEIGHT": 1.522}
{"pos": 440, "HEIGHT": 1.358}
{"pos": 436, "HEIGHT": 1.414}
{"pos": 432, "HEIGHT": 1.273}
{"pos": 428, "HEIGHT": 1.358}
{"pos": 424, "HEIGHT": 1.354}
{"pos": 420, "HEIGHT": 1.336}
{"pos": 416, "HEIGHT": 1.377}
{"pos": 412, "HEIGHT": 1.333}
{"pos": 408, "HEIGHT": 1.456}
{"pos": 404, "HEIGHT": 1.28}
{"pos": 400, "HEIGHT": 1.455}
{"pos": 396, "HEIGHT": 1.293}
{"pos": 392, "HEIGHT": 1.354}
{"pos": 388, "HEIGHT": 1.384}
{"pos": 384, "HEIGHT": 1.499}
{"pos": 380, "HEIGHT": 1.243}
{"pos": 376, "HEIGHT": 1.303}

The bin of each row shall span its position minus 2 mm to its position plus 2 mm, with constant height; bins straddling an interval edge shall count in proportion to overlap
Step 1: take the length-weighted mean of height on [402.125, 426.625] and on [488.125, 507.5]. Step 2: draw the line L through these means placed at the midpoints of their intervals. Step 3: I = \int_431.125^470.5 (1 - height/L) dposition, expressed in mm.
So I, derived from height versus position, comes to -4.1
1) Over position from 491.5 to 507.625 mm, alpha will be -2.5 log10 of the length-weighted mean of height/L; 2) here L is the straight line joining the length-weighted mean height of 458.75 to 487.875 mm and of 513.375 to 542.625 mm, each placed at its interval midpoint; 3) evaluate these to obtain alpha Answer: 0.41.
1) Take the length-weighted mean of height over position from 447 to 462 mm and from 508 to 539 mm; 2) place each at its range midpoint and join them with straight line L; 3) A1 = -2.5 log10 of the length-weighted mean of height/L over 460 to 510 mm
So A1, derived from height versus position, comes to 0.11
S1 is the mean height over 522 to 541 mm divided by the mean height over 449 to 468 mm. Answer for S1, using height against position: 1.09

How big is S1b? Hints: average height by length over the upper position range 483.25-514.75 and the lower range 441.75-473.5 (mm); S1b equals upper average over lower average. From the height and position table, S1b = 0.86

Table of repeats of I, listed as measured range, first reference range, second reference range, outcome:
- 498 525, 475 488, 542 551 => 5.7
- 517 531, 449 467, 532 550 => 0.6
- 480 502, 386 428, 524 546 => 3.0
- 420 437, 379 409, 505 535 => 0.2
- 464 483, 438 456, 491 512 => -2.1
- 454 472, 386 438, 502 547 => 0.8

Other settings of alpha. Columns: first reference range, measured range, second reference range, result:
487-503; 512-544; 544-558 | -0.08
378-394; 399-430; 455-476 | -0.02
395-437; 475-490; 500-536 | -0.10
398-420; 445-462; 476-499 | 0.02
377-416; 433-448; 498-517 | -0.13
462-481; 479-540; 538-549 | 0.12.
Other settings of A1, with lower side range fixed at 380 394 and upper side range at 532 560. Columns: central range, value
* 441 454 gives 0.03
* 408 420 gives 0.03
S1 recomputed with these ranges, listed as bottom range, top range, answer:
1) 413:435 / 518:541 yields 1.05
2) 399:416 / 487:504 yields 0.77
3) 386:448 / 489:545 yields 0.92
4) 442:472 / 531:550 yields 1.13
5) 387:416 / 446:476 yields 0.95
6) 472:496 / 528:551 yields 1.09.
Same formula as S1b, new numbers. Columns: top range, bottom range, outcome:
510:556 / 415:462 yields 1.07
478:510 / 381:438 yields 0.85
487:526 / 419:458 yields 0.88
